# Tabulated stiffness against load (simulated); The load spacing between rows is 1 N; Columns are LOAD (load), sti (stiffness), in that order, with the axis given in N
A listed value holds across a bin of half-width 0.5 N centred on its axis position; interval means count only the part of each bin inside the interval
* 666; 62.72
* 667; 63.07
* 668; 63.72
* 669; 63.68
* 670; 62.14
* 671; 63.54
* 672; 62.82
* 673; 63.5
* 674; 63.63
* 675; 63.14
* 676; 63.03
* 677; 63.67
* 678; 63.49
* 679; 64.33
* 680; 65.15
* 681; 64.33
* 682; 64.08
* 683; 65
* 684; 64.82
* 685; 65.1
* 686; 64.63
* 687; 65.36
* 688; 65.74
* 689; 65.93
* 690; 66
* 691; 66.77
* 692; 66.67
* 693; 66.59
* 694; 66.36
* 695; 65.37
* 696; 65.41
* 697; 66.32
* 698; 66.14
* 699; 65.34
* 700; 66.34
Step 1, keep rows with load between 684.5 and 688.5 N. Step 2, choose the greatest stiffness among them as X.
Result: 65.74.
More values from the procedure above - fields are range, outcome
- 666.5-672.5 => 63.72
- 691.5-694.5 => 66.67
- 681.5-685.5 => 65.1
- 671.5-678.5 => 63.67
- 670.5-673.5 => 63.54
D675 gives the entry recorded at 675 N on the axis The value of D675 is 63.14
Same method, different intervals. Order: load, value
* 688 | 65.74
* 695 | 65.37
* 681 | 64.33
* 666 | 62.72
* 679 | 64.33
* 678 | 63.49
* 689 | 65.93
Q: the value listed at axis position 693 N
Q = 66.59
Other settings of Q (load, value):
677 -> 63.67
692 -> 66.67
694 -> 66.36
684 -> 64.82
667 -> 63.07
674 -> 63.63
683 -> 65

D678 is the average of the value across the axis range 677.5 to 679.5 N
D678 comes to 63.9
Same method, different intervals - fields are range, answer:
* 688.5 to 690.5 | 66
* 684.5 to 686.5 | 64.9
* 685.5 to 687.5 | 65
